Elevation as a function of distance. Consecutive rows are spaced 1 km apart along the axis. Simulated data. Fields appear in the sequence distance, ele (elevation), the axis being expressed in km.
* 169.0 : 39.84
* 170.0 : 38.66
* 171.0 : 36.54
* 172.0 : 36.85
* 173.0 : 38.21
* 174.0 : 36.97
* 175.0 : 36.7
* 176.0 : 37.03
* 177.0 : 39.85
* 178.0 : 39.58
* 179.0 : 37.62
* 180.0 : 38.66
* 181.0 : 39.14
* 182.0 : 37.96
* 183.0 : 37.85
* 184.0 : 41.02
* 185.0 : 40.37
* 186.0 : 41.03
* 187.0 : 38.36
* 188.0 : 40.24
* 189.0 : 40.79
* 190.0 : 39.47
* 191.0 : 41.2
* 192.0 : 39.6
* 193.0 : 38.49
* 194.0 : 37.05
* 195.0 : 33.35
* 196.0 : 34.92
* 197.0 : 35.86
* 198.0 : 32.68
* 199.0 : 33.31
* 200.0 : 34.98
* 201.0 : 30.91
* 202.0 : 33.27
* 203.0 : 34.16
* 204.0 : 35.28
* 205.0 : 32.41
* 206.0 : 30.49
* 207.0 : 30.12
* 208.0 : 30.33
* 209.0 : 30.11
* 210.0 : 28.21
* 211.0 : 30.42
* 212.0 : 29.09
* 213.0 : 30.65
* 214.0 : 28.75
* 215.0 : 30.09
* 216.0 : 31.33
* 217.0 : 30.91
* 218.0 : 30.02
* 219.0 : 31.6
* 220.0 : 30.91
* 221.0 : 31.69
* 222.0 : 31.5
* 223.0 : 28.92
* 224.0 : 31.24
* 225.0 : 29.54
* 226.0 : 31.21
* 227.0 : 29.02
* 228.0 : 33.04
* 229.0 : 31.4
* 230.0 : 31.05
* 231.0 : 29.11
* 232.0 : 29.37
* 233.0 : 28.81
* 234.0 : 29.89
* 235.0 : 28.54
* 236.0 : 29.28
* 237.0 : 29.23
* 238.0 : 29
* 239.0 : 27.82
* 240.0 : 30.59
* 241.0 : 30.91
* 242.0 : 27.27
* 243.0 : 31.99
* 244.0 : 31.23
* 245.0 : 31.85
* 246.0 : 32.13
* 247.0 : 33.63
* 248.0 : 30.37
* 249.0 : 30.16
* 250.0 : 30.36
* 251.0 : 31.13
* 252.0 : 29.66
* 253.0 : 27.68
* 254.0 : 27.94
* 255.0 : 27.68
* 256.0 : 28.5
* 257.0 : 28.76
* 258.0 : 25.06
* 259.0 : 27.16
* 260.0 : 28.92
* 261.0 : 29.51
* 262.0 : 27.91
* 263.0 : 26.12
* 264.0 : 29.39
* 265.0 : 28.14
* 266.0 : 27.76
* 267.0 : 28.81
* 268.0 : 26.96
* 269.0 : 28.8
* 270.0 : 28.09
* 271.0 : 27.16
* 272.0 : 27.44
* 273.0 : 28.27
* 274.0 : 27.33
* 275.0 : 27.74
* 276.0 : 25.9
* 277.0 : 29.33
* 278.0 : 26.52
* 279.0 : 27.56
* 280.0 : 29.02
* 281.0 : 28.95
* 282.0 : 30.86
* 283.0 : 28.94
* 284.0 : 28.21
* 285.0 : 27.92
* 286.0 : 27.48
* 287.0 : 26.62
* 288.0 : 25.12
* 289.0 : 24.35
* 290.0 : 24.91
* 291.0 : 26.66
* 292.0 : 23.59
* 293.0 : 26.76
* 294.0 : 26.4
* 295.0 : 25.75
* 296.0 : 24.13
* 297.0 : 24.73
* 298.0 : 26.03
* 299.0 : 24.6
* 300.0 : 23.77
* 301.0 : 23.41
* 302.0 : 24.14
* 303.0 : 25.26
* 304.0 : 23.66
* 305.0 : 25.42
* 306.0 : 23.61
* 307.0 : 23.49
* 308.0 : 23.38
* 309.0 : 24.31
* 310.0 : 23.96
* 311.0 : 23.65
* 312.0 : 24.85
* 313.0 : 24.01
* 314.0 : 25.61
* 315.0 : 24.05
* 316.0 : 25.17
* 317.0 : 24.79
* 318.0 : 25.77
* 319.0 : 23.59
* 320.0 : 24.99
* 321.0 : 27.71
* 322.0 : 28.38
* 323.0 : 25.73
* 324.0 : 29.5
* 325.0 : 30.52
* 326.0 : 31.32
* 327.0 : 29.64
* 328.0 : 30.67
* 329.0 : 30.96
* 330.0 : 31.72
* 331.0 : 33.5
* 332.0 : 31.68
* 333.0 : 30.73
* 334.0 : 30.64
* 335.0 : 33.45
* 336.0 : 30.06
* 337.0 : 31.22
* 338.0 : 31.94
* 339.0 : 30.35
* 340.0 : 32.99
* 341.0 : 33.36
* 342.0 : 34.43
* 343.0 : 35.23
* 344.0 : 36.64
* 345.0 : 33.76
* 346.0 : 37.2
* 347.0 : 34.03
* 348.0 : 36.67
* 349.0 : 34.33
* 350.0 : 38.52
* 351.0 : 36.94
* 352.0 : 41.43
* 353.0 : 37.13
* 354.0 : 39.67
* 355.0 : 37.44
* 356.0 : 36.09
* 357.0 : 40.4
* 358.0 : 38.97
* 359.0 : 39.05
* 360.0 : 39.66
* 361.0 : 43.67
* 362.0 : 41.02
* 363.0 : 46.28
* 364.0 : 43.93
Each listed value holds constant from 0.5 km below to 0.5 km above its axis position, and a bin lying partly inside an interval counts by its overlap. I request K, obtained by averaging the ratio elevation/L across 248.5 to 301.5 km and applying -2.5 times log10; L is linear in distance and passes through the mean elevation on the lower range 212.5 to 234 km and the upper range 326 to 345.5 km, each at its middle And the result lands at 0.15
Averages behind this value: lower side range 30.5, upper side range 32.2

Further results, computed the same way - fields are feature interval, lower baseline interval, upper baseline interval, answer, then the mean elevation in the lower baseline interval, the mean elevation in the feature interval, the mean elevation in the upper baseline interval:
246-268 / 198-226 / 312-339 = 0.05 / 31.1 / 28.8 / 28.7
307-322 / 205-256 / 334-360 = 0.35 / 30.2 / 24.8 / 35.6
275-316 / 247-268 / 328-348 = 0.19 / 28.6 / 25.7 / 32.9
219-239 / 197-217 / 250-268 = 0.00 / 31.5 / 30.1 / 28.3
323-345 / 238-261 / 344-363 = 0.15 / 29.6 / 31.8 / 38.3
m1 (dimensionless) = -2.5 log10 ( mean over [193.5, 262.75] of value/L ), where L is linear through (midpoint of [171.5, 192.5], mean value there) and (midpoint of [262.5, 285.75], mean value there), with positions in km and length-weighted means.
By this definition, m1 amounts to 0.10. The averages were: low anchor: 39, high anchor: 28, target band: 30.6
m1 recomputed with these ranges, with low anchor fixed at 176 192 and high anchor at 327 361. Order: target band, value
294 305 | 0.416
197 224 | 0.230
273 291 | 0.315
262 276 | 0.313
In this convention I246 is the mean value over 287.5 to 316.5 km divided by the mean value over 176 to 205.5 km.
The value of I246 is 0.7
